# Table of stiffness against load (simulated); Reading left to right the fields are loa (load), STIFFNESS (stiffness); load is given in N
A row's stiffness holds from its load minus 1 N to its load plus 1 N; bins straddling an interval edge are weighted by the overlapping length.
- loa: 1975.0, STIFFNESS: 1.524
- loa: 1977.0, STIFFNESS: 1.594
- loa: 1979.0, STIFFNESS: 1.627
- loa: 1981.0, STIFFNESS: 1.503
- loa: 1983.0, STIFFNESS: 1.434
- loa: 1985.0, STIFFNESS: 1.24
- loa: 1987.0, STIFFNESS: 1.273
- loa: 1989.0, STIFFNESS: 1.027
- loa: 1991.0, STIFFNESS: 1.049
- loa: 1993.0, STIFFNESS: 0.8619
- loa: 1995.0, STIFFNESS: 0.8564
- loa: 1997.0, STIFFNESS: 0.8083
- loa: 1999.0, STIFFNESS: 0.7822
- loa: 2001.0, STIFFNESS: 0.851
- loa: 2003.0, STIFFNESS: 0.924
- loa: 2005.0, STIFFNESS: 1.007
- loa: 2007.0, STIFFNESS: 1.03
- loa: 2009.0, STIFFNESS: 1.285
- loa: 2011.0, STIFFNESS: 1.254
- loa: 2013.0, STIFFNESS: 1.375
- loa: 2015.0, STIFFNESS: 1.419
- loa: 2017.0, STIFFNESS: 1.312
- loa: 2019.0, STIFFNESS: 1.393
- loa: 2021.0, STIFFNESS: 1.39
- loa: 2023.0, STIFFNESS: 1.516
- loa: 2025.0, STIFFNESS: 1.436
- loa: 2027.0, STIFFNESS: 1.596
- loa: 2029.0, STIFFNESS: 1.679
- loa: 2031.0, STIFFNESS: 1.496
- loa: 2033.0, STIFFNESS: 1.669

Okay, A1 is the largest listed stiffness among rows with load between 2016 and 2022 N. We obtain 1.393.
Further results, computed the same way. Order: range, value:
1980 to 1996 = 1.503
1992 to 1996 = 0.8619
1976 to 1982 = 1.627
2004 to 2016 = 1.419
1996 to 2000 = 0.8083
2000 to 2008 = 1.03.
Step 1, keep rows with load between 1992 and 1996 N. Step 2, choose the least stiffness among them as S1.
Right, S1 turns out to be 0.8564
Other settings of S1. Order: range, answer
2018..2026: 1.39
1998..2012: 0.7822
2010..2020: 1.254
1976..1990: 1.027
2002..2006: 0.924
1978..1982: 1.503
